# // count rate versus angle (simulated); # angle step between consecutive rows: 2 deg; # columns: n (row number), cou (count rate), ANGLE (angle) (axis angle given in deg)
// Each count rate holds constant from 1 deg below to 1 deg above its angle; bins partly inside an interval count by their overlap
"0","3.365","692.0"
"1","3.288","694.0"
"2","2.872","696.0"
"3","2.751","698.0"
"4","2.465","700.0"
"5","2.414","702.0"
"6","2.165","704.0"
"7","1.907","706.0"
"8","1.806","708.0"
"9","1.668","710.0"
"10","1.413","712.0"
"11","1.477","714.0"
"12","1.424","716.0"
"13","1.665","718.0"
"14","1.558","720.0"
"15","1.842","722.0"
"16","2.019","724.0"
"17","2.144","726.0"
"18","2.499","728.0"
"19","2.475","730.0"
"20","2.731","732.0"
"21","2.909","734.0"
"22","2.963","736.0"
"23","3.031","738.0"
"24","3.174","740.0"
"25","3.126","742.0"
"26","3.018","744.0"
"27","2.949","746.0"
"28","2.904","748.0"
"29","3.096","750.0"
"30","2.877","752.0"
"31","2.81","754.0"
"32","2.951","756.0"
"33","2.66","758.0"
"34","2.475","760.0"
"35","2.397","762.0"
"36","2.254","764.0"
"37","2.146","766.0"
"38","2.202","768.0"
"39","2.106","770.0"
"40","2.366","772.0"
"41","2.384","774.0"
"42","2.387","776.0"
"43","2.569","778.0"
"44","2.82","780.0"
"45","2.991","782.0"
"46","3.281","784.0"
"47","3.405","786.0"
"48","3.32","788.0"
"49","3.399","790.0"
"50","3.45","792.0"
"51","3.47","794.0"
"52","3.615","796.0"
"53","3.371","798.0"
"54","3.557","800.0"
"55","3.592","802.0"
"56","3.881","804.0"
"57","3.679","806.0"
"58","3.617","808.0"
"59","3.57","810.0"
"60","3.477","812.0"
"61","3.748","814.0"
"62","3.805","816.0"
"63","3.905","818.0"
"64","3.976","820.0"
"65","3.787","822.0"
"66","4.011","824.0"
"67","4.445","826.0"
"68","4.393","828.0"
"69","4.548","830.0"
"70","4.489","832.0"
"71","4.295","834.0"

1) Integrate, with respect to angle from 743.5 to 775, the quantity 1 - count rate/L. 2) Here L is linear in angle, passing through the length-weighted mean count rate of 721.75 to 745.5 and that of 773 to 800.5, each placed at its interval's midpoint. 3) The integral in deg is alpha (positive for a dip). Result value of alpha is 3.3 deg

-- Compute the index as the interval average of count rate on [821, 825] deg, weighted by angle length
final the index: 3.9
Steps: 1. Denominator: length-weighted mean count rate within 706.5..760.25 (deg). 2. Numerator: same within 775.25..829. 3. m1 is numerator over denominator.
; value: 1.5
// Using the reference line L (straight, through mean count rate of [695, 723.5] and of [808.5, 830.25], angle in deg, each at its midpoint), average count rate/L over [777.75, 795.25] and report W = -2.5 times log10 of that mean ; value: 0.04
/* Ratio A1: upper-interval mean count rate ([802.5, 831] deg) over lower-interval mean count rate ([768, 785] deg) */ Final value 1.51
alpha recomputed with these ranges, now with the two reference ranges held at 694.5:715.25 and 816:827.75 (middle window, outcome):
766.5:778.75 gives 3.43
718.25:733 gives 1.85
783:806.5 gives 0.58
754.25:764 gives 1.30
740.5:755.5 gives -0.84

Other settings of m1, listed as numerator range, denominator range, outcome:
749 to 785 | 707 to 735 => 1.32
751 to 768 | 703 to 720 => 1.52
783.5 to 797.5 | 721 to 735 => 1.44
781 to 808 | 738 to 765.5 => 1.23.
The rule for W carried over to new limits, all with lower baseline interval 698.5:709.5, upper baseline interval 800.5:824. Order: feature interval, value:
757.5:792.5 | 0.19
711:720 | 0.48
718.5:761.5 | 0.01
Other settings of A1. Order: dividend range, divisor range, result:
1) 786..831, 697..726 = 1.97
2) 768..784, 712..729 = 1.41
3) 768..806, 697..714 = 1.52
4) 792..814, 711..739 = 1.66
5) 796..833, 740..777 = 1.47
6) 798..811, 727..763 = 1.28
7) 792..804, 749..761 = 1.26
